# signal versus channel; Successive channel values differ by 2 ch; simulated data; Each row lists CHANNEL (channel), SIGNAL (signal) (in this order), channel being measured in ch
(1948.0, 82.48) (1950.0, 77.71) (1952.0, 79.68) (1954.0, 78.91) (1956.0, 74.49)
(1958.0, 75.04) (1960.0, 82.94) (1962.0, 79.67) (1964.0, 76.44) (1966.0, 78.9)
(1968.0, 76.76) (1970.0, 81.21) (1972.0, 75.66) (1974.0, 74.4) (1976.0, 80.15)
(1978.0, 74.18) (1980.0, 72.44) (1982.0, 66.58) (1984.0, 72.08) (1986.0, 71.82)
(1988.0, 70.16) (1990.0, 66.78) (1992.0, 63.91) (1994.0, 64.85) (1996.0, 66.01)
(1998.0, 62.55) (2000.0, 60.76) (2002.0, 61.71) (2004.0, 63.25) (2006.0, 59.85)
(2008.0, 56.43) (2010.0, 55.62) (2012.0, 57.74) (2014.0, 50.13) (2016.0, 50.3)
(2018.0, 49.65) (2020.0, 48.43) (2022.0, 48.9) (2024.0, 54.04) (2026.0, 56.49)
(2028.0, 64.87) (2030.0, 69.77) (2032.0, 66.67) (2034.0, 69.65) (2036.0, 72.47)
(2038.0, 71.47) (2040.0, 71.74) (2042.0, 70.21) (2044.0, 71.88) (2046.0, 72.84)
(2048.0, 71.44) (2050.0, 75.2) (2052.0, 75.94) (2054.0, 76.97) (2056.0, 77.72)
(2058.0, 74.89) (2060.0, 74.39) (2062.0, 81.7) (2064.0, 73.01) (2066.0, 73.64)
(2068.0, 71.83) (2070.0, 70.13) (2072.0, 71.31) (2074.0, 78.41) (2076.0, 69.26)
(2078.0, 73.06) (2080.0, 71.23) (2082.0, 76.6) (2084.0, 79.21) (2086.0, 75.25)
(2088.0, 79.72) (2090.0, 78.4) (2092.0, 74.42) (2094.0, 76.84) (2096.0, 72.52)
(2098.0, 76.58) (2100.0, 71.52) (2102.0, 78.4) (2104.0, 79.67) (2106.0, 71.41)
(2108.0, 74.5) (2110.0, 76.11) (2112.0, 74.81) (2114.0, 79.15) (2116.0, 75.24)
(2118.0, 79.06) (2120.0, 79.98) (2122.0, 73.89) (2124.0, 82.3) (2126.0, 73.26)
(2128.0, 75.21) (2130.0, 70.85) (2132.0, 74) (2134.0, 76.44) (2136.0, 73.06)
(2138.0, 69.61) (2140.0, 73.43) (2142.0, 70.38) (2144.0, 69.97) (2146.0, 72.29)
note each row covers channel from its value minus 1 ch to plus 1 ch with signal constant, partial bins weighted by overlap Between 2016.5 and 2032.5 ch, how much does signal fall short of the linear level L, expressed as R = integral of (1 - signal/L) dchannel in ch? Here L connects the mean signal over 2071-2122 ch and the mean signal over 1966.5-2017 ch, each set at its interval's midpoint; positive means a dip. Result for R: 2.9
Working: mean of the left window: 66.3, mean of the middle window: 56.8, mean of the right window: 75.7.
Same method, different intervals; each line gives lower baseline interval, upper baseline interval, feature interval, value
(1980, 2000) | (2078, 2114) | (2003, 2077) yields 4.81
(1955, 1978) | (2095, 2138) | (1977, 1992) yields 1.40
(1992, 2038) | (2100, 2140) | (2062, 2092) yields -2.39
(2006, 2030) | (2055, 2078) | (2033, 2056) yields -2.67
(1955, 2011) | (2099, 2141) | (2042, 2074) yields -0.53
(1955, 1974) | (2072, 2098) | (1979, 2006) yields 3.86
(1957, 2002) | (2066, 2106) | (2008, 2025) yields 4.88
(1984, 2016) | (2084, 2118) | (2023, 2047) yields -0.25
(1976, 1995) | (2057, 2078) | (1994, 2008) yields 1.67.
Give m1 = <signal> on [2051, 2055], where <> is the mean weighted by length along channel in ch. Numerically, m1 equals 76.5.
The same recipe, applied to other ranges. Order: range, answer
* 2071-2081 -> 72.7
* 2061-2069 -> 75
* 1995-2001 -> 63.1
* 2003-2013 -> 58.6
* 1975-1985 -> 73.1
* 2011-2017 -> 52.7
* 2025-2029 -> 60.7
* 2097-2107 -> 75.5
